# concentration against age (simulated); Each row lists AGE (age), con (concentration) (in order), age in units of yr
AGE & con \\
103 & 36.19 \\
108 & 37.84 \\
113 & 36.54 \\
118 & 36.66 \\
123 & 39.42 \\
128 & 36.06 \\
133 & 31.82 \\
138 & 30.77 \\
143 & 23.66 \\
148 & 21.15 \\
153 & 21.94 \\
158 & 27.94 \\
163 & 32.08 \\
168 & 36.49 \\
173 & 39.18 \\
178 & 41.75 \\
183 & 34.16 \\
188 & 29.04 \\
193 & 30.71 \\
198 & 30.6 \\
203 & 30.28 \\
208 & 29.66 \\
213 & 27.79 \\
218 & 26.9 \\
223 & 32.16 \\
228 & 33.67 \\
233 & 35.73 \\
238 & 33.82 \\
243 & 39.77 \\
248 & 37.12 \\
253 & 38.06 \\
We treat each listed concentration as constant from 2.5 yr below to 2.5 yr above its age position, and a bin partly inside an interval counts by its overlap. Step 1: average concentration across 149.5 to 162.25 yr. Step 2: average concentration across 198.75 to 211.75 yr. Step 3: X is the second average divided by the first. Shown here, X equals 1.2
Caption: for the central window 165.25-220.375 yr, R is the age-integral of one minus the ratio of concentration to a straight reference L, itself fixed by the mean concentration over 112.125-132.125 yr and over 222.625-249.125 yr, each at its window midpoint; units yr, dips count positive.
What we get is 5.52 yr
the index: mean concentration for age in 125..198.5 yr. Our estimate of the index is 31.2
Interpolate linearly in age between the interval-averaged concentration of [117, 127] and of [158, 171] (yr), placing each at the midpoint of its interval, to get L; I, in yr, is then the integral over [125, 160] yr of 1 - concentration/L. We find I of 7.8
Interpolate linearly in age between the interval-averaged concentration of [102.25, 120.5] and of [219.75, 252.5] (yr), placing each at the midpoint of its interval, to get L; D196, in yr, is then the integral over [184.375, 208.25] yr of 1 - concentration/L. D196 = 3.7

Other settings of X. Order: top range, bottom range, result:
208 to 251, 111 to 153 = 1.06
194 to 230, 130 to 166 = 1.10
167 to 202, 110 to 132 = 0.93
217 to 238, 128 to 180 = 1.06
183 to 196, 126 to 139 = 0.93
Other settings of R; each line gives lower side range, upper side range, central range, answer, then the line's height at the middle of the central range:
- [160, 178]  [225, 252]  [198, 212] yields 2.5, 36.3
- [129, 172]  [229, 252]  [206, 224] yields 2.9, 34.4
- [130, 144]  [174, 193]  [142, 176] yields 3.0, 32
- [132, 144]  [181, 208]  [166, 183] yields -4.7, 30.1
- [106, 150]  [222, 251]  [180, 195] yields 1.1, 34.3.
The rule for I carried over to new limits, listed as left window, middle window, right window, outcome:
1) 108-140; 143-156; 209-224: 4.4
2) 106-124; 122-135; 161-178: 0.6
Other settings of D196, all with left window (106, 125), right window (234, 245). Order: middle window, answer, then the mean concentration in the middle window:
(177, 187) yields 0.3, 36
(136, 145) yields 2.4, 27.2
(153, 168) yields 3.0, 29.7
